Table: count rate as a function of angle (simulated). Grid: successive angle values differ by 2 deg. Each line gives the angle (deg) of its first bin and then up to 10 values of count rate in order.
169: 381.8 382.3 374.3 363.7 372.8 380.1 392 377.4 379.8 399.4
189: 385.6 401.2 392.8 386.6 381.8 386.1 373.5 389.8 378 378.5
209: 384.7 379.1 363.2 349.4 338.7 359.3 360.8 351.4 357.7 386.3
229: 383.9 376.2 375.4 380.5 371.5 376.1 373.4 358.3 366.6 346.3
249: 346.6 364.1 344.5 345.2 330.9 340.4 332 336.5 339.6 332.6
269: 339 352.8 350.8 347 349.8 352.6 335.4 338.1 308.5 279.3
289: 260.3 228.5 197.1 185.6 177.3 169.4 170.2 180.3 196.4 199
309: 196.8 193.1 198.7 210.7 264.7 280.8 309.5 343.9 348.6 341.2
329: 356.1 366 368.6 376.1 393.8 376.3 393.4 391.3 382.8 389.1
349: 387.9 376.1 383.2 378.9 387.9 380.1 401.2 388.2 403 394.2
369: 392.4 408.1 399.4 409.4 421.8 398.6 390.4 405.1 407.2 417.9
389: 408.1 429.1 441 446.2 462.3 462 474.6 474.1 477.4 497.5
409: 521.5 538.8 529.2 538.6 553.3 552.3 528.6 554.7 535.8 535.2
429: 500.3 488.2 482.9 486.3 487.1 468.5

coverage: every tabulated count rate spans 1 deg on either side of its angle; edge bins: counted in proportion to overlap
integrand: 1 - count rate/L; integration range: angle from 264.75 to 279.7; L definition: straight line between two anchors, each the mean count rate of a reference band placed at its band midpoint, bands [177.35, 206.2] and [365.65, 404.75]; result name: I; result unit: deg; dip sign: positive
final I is 2.1 deg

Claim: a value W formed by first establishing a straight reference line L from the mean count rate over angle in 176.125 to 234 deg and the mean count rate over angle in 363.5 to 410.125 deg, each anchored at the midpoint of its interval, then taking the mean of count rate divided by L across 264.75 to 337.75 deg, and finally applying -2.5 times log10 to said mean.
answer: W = 0.39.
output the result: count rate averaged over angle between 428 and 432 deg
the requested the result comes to 494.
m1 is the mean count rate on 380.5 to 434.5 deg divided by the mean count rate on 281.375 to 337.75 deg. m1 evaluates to 1.82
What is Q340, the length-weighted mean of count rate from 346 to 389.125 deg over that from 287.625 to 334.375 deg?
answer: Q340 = 1.6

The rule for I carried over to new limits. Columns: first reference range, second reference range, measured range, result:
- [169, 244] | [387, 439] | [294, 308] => 8.1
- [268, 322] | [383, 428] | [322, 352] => -2.4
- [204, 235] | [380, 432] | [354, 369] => 2.2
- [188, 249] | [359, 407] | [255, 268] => 1.7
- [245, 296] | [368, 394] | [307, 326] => 5.4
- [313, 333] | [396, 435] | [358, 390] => 1.4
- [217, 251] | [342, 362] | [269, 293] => 3.8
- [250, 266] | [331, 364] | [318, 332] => 1.4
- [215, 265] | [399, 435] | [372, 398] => 3.6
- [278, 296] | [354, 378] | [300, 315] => 5.6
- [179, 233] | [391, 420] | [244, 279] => 5.5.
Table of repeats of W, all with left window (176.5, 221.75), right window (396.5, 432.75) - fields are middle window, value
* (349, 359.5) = 0.24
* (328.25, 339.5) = 0.23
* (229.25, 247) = 0.09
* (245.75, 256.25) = 0.17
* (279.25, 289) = 0.35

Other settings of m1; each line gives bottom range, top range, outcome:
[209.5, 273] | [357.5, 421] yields 1.25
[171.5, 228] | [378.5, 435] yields 1.28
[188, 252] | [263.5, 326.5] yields 0.73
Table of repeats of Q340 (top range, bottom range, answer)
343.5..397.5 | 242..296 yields 1.25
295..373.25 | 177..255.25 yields 0.86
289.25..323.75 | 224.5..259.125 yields 0.60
